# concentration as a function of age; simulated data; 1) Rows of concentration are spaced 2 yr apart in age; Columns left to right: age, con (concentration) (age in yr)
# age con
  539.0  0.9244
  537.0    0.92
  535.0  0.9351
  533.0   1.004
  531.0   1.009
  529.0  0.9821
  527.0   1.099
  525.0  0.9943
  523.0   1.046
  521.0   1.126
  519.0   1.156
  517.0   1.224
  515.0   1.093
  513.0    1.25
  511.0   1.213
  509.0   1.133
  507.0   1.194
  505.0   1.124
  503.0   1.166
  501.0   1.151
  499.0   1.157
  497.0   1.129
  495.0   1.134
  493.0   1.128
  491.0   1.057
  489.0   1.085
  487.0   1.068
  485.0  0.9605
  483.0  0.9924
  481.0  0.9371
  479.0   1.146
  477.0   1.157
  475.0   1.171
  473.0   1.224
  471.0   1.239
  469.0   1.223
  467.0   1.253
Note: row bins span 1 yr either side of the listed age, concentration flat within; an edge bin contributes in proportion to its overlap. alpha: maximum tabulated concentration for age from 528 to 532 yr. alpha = 1.009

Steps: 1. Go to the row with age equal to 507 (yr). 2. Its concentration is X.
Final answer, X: 1.194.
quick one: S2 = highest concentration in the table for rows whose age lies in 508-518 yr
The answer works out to 1.25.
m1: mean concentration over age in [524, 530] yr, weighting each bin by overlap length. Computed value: 1.03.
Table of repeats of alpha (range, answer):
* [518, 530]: 1.156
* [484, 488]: 1.068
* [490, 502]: 1.157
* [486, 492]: 1.085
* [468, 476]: 1.239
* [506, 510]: 1.194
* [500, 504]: 1.166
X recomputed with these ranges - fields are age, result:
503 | 1.166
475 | 1.171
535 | 0.9351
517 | 1.224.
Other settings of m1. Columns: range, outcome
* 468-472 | 1.23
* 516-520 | 1.19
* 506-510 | 1.16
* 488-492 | 1.07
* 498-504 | 1.16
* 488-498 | 1.11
